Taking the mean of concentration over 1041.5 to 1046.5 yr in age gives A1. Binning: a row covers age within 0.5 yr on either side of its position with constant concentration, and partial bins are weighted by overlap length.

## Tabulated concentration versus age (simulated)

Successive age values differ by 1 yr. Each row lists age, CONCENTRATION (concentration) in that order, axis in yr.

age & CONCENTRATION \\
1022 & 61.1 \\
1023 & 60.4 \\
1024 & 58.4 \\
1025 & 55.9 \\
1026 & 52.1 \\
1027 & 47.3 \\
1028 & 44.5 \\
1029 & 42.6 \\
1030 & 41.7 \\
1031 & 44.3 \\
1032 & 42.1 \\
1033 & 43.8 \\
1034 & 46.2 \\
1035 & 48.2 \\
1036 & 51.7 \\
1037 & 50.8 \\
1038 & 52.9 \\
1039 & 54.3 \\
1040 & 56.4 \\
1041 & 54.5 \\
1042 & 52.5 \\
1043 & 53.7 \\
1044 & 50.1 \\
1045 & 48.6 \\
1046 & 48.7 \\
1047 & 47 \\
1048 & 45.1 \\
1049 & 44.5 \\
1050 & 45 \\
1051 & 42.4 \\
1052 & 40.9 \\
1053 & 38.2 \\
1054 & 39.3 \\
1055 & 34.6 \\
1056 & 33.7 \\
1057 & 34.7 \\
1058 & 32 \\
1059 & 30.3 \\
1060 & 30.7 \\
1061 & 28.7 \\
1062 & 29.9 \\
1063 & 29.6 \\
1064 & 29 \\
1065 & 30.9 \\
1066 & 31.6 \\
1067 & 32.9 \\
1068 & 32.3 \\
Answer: 50.7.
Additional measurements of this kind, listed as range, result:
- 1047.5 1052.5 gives 43.6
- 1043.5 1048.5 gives 47.9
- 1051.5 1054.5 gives 39.5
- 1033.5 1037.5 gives 49.2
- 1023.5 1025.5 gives 57.1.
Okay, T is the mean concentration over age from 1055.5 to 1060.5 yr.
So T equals 32.3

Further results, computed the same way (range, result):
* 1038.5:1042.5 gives 54.4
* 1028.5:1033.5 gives 42.9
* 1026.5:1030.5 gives 44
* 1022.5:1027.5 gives 54.8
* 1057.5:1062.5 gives 30.3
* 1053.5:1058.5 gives 34.9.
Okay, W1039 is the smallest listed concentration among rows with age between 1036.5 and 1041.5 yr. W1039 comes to 50.8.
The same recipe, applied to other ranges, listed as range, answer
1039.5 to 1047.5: 47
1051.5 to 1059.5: 30.3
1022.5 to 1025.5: 55.9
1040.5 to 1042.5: 52.5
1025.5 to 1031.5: 41.7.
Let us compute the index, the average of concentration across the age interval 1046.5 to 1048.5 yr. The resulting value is 46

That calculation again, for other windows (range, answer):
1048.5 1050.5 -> 44.8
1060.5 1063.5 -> 29.4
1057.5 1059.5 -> 31.1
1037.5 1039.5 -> 53.6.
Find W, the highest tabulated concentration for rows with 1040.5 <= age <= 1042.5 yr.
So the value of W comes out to 54.5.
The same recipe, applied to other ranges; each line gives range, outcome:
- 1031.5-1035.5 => 48.2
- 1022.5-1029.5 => 60.4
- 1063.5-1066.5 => 31.6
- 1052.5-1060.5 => 39.3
